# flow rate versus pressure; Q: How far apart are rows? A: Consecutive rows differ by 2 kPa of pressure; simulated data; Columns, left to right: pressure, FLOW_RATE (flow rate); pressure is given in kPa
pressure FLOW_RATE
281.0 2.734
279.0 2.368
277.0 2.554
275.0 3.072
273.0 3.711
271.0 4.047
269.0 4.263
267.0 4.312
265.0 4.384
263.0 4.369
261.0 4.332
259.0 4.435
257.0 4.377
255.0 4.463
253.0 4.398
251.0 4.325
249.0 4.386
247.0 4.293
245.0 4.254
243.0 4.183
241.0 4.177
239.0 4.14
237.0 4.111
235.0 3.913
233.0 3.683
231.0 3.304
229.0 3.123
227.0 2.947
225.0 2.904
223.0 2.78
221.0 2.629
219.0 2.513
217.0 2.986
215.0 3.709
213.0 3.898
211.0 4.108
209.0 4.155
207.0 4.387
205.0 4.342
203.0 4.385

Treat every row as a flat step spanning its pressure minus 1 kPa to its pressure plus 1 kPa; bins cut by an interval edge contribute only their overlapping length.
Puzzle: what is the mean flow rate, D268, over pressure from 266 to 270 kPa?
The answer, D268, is 4.29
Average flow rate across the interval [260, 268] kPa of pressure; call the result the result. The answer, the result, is 4.35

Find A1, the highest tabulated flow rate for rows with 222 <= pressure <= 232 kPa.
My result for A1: 3.304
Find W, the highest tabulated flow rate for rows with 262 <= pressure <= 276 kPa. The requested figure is 4.384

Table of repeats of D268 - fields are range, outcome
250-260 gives 4.4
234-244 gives 4.1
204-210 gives 4.29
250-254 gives 4.36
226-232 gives 3.12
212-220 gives 3.28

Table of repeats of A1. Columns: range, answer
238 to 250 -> 4.386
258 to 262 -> 4.435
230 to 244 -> 4.183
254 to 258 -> 4.463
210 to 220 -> 4.108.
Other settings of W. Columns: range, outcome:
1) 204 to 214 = 4.387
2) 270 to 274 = 4.047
